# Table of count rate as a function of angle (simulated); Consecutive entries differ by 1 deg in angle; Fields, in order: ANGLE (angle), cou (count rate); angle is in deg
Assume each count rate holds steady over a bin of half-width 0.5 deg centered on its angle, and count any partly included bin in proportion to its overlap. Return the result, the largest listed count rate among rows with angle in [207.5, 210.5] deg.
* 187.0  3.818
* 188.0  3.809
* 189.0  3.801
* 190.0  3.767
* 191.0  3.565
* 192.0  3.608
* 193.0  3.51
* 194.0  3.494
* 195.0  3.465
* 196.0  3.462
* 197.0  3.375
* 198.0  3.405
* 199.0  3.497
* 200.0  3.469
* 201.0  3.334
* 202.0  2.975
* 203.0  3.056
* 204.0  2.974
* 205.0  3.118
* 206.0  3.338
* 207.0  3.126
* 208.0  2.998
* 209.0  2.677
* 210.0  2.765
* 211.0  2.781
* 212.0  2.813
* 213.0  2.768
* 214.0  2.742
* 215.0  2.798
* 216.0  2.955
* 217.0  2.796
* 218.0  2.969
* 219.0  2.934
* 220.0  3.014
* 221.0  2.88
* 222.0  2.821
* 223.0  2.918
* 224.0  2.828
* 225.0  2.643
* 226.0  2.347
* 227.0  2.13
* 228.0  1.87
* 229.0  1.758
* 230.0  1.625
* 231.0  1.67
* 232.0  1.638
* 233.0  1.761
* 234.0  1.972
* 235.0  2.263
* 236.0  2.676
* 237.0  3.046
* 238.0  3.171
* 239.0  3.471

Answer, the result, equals 2.998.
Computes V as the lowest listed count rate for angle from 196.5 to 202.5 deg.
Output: 2.975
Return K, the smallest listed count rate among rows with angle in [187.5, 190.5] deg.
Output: 3.767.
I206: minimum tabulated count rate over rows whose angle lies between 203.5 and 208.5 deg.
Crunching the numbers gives 2.974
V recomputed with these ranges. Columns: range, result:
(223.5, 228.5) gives 1.87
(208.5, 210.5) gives 2.677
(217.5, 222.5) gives 2.821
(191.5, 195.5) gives 3.465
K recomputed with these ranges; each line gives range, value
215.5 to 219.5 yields 2.796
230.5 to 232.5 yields 1.638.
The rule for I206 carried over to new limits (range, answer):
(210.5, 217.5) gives 2.742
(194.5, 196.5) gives 3.462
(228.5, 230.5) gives 1.625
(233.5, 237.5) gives 1.972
